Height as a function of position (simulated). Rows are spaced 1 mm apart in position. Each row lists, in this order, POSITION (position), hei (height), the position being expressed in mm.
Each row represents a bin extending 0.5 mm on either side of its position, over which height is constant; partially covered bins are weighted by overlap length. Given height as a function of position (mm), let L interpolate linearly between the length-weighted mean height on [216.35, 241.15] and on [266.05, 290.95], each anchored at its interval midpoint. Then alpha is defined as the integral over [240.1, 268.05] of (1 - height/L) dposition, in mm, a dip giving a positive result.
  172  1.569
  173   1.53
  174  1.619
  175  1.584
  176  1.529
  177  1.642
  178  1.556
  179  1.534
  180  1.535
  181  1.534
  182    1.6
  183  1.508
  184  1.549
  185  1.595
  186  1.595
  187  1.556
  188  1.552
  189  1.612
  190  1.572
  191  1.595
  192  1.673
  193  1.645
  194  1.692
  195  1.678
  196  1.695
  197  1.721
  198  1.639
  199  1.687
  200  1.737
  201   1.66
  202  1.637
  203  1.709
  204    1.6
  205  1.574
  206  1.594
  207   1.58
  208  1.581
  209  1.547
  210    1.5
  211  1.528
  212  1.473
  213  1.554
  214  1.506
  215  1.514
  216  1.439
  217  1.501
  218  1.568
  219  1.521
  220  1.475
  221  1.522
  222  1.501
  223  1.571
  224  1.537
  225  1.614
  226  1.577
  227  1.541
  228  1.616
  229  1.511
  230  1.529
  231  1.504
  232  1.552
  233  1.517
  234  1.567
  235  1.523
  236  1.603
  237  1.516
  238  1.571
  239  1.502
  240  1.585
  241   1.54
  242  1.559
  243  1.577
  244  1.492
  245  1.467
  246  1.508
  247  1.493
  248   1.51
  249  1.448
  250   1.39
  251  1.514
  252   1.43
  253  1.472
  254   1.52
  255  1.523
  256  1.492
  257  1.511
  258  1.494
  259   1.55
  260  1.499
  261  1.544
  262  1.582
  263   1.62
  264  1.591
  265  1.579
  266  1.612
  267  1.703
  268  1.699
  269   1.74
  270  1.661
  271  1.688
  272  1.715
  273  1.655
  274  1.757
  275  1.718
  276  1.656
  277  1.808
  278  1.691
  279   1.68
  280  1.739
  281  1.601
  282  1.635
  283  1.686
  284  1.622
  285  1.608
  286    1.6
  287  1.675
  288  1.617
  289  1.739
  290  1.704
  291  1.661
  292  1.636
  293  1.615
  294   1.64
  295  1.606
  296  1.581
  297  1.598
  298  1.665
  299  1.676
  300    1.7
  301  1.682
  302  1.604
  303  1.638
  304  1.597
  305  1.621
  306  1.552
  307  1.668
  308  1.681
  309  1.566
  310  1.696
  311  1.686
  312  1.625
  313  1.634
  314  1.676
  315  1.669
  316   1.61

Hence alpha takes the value 1.4 mm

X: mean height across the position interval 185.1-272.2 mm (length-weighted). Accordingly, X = 1.57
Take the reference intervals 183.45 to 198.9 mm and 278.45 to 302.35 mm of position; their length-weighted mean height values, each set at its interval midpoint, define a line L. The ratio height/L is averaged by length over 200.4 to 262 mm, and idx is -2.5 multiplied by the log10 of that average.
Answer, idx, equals 0.07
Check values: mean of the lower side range 1.63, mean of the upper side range 1.65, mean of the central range 1.53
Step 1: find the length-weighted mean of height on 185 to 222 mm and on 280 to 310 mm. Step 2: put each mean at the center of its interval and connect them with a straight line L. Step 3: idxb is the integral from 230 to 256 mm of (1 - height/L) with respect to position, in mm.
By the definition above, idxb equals 1.5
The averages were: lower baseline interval 1.59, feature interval 1.52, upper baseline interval 1.64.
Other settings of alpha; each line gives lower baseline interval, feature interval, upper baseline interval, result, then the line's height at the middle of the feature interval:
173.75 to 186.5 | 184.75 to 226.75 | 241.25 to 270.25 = -0.73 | 1.56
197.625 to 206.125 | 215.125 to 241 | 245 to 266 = 0.75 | 1.58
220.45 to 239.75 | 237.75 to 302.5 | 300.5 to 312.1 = -0.42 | 1.59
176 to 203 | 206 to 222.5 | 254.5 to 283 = 1.02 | 1.62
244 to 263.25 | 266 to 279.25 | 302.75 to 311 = -1.32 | 1.55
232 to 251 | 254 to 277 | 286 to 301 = -0.56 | 1.58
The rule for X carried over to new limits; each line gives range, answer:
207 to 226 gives 1.53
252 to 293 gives 1.63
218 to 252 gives 1.53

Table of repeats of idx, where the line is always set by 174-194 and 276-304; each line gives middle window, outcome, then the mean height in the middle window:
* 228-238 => 0.05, 1.54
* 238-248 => 0.07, 1.53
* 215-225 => 0.06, 1.52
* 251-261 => 0.09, 1.5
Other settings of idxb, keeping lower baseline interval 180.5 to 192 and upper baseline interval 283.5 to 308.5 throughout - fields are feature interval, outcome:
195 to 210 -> -0.5 mm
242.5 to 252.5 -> 0.8 mm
